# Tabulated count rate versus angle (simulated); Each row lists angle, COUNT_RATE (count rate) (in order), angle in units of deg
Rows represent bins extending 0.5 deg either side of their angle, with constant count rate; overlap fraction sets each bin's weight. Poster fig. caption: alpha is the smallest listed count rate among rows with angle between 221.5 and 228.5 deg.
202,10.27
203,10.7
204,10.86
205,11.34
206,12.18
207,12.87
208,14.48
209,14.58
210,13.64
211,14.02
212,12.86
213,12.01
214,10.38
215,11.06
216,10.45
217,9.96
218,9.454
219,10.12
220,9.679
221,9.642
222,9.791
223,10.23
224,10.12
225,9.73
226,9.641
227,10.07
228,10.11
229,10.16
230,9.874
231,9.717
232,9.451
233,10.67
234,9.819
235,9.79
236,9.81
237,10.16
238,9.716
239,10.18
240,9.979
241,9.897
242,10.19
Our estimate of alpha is 9.641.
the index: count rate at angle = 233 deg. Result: 10.67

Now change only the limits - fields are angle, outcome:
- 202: 10.27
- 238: 9.716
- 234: 9.819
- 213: 12.01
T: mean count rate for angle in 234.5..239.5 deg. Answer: 9.93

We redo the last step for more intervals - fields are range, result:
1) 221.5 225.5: 9.97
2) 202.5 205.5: 11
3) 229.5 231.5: 9.8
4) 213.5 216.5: 10.6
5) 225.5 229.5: 10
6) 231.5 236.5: 9.91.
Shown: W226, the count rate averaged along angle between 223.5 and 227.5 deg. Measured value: 9.89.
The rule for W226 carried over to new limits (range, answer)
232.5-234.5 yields 10.2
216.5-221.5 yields 9.77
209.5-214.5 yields 12.6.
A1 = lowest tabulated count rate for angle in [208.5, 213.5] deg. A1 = 12.01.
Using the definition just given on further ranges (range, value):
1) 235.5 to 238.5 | 9.716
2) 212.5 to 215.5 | 10.38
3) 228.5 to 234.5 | 9.451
